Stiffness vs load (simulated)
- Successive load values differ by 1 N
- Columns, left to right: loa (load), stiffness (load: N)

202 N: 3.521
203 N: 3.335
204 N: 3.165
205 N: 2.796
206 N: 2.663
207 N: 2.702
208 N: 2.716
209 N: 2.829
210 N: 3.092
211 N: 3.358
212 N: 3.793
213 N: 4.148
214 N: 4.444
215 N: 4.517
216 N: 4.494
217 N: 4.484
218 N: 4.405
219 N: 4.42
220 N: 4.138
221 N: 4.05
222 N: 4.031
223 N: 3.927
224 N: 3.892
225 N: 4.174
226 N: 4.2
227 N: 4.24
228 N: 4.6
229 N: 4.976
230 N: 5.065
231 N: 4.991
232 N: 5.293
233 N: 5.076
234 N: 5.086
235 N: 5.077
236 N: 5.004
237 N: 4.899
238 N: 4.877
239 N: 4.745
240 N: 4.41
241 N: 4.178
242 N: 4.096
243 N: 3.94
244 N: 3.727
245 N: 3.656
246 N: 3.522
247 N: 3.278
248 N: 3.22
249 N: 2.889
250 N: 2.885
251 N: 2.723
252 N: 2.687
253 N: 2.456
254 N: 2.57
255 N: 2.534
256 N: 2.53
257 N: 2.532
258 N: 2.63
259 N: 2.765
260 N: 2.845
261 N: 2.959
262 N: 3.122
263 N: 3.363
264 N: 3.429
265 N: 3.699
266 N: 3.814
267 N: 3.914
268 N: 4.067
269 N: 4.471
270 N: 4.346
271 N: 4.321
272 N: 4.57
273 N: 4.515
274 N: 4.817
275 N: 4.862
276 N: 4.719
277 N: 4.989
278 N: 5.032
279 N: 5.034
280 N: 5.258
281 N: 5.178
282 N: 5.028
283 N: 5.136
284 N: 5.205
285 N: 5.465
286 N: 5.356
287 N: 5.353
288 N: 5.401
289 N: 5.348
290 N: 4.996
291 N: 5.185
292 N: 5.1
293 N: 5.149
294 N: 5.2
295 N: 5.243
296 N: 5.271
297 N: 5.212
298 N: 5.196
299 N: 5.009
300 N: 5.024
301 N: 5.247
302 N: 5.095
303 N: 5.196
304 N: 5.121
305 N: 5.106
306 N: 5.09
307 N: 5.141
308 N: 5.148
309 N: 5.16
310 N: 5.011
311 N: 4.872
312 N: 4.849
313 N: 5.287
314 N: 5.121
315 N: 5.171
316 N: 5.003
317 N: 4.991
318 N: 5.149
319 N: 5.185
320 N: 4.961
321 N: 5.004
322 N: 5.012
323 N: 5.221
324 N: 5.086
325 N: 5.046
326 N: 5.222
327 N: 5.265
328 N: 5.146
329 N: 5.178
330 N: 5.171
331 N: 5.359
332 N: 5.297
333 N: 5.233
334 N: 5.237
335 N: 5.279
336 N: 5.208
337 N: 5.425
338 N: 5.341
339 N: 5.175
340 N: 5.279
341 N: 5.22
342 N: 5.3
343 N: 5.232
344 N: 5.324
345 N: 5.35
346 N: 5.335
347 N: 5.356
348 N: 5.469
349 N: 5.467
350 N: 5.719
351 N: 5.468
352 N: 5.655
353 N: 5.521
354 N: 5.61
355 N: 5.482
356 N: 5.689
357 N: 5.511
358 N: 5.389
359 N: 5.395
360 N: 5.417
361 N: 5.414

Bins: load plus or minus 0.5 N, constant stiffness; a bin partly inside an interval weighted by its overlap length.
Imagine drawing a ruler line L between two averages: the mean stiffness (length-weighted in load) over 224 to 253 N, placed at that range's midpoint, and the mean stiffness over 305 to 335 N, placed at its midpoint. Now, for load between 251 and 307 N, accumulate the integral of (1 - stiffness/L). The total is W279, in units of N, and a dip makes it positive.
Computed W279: 3.0 N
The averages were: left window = 4.16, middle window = 4.42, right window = 5.13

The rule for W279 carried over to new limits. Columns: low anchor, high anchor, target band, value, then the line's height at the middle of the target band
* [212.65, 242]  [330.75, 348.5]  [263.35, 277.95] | 1.5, 4.83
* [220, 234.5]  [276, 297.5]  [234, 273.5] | 9.6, 4.82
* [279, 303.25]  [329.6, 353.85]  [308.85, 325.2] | 0.7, 5.28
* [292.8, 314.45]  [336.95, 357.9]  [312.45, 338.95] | 0.5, 5.28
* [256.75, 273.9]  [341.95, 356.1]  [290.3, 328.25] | -4.4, 4.6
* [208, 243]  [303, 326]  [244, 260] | 5.9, 4.57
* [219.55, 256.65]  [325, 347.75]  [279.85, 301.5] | -2.5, 4.67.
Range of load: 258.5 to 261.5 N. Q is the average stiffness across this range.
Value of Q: 2.86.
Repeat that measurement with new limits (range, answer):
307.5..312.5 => 5.01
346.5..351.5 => 5.5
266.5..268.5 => 3.99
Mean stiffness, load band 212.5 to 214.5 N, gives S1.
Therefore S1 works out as 4.3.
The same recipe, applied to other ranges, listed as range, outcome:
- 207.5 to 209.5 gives 2.77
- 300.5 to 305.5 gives 5.15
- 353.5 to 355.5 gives 5.55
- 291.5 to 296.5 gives 5.19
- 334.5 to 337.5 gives 5.3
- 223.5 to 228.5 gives 4.22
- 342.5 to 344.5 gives 5.28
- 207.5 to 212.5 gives 3.16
